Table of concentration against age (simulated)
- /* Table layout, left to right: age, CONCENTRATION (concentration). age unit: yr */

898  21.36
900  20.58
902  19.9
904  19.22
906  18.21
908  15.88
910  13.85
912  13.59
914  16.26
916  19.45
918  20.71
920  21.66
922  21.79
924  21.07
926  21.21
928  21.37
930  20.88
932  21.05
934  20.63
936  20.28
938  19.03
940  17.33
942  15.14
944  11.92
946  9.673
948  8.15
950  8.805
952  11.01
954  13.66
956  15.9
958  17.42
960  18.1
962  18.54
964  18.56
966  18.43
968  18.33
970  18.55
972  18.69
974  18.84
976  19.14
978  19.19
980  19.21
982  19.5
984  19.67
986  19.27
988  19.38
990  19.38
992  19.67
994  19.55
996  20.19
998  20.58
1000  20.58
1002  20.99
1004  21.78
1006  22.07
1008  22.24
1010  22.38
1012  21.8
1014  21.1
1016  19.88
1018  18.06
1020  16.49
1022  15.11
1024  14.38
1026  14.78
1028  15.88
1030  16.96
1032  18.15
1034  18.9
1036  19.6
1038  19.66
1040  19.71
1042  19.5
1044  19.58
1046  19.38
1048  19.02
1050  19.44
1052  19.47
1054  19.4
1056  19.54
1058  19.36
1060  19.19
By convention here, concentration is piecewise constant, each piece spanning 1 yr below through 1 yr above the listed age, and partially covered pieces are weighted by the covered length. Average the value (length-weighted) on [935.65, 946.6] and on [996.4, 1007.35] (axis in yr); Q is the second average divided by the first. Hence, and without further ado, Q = 1.37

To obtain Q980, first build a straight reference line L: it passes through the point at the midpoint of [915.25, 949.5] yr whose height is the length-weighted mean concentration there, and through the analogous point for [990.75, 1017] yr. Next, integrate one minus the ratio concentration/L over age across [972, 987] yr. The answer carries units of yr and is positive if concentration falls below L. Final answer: 0.6 yr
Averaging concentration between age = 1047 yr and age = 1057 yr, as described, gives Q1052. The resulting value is 19.4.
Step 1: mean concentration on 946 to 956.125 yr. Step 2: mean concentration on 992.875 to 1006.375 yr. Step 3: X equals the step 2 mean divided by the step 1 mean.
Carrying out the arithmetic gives 1.9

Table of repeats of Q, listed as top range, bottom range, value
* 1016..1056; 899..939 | 0.94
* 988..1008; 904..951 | 1.19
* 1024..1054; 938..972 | 1.21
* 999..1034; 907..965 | 1.12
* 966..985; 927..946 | 1.05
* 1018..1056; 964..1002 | 0.94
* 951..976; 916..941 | 0.84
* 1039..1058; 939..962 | 1.43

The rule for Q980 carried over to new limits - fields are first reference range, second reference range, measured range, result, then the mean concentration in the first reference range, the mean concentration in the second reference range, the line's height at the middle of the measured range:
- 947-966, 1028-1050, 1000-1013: -3.42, 14.7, 18.9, 17.2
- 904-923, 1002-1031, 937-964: 5.82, 18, 18.9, 18.3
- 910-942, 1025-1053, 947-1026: 2.81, 19.4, 18.6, 19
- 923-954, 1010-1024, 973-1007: -3.85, 16.4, 18.7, 17.9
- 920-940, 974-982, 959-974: 0.81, 20.7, 19.2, 19.5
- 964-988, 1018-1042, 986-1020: -4.26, 19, 17.4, 18.2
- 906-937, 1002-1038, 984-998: -0.48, 19.3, 18.9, 19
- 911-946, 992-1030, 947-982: 4.43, 18.8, 19.3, 19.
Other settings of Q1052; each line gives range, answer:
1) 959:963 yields 18.3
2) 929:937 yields 20.7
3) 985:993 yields 19.4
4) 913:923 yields 20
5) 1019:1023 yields 15.8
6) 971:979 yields 19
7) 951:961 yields 15.2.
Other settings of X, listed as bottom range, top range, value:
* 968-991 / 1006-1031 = 0.96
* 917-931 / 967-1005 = 0.92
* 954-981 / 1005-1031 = 1.02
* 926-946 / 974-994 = 1.06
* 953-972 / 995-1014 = 1.22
